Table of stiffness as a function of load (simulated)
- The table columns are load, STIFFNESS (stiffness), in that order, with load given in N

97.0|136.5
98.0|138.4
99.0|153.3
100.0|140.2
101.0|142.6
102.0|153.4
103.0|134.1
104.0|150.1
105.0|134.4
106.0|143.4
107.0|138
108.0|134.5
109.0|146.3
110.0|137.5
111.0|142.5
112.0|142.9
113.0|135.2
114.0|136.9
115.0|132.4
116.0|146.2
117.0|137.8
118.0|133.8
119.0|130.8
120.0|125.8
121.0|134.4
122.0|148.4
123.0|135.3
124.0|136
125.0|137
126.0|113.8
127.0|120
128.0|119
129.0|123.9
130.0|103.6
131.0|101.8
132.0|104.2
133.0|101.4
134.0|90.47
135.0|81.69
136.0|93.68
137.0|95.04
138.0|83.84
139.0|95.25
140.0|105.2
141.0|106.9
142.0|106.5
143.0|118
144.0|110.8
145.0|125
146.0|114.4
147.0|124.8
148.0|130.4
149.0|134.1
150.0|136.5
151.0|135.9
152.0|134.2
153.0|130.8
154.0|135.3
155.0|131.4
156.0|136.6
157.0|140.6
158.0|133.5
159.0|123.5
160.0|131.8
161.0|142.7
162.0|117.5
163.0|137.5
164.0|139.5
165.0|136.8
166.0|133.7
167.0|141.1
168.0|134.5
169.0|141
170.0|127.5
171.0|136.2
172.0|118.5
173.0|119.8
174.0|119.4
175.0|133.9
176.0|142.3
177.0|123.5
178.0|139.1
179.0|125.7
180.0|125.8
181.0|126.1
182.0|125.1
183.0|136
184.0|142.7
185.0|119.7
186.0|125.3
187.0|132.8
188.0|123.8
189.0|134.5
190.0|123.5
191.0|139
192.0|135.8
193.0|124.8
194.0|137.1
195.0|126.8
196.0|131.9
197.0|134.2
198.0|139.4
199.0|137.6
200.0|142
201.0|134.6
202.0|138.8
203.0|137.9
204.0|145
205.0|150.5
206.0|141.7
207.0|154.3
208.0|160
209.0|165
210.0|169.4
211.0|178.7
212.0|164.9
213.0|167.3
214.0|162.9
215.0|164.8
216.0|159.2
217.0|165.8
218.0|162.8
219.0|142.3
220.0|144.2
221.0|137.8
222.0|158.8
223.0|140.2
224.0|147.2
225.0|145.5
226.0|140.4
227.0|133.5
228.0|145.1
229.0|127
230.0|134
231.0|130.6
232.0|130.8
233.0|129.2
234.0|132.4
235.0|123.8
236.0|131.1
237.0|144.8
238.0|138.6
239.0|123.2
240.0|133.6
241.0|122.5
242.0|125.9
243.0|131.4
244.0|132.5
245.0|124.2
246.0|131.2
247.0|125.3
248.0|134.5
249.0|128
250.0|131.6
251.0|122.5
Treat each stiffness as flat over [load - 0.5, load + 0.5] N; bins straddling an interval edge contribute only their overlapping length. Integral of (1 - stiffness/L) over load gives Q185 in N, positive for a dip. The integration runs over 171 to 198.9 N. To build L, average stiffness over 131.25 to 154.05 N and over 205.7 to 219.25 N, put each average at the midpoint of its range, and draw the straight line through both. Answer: 2.39 N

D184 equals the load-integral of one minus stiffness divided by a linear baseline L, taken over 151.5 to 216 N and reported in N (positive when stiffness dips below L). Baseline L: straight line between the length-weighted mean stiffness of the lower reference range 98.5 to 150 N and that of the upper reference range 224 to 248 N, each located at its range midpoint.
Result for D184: -4.4 N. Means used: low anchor 125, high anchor 132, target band 138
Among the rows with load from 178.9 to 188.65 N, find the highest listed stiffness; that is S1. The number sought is 142.7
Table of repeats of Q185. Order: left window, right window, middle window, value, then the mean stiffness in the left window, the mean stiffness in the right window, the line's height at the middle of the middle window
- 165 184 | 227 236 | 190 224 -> -4.29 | 131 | 132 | 131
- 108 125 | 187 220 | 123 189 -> 8.49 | 138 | 147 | 142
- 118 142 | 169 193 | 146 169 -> -2.20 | 113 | 130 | 122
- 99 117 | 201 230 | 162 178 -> 1.61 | 141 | 151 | 147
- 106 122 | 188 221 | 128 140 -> 3.50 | 138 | 147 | 140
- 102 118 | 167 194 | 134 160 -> 3.15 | 140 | 130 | 135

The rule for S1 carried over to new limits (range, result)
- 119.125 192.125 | 148.4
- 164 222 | 178.7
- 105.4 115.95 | 146.3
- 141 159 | 140.6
